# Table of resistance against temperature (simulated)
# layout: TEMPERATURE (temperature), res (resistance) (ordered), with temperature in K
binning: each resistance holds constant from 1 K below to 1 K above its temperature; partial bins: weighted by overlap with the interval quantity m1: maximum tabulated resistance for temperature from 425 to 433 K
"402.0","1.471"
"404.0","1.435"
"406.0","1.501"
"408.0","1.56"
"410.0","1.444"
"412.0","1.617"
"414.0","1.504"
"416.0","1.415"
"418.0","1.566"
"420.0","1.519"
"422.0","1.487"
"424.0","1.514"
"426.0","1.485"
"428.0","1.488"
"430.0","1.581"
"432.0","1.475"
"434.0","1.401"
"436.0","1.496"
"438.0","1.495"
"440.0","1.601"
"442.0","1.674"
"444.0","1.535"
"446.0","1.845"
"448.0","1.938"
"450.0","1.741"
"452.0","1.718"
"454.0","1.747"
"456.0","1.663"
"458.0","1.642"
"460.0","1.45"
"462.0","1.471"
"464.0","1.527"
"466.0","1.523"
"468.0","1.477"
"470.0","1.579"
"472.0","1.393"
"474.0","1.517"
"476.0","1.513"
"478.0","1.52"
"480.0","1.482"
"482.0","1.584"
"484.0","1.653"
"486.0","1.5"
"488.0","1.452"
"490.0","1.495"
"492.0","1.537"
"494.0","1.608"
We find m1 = 1.581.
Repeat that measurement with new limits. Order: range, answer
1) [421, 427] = 1.514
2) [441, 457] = 1.938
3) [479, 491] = 1.653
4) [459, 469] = 1.527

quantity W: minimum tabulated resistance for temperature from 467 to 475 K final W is 1.393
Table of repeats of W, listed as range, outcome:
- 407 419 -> 1.415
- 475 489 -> 1.452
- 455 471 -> 1.45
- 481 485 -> 1.584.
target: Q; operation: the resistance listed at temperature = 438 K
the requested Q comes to 1.495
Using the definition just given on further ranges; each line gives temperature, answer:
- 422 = 1.487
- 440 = 1.601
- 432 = 1.475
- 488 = 1.452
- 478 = 1.52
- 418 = 1.566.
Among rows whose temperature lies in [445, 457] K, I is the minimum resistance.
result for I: 1.663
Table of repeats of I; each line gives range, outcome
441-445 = 1.535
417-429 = 1.485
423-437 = 1.401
